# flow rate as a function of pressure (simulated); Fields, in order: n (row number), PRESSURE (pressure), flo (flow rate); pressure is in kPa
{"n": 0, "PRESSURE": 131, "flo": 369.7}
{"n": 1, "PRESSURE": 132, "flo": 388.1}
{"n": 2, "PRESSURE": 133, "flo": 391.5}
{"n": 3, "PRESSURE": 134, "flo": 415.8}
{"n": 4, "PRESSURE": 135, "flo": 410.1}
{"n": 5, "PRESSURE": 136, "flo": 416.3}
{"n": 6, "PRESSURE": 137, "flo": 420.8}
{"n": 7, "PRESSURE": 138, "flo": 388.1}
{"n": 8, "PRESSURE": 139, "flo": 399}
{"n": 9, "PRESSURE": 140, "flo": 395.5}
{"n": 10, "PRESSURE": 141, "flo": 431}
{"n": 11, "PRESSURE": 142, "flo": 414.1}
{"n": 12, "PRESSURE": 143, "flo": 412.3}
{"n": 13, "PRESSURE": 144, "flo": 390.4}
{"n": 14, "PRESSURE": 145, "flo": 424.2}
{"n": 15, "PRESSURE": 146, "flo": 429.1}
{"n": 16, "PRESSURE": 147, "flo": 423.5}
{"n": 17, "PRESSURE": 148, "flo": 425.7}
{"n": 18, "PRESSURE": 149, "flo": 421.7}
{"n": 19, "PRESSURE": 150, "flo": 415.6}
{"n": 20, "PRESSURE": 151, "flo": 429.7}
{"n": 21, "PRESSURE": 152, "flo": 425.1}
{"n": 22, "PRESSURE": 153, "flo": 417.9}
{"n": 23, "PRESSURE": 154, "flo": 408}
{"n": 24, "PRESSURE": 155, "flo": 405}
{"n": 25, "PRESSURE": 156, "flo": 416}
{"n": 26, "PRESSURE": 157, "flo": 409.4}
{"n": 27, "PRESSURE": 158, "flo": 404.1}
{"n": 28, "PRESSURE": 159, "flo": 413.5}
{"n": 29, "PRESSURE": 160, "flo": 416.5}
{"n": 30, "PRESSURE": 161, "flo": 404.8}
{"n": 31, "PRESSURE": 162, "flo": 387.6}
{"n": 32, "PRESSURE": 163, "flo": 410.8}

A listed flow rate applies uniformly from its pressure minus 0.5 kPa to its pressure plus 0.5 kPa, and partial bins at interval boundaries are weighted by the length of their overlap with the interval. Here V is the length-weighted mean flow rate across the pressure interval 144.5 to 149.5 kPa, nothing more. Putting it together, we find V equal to 425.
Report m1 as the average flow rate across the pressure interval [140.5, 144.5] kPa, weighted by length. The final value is 412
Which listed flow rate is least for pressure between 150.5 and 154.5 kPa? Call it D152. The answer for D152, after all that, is 408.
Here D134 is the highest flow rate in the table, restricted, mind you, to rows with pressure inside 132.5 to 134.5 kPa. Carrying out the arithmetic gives 415.8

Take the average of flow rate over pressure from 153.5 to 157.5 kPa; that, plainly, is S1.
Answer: 410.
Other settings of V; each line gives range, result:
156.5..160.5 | 411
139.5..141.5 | 413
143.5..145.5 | 407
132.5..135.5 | 406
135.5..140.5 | 404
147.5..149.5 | 424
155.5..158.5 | 410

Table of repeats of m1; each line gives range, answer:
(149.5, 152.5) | 423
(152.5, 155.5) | 410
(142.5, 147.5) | 416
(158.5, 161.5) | 412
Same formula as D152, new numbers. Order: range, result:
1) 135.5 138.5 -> 388.1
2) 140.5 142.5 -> 414.1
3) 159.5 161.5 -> 404.8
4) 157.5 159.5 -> 404.1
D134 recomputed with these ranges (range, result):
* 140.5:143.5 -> 431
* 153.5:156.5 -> 416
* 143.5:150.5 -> 429.1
